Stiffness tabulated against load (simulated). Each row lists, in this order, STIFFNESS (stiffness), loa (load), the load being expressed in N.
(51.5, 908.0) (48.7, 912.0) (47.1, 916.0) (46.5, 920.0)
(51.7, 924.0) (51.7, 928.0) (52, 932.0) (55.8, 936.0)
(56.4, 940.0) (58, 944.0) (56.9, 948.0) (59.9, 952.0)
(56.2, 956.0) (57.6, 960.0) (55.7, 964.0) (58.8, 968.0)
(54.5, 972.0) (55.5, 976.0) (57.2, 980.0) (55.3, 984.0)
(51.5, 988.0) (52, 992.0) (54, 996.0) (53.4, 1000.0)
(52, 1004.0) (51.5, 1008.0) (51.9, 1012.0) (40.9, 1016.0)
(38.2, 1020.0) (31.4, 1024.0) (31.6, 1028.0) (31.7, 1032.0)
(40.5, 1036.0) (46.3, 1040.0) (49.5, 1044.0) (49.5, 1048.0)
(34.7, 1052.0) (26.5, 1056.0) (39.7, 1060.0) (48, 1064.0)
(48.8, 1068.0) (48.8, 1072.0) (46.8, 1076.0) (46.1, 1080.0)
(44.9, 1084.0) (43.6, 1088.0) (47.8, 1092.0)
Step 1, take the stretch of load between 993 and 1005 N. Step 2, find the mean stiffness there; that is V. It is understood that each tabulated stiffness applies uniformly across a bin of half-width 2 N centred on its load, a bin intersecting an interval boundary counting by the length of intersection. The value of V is 53.1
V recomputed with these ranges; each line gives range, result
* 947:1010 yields 55.1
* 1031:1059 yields 40.1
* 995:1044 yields 43.6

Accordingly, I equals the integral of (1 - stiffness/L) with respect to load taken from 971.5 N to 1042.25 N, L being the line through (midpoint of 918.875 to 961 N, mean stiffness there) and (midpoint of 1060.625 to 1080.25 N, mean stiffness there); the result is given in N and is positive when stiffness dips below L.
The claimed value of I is 5.67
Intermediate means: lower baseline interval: 54.9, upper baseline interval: 47.3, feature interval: 47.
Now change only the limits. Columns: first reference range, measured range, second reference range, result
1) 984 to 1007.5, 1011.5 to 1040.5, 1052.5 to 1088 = 6.5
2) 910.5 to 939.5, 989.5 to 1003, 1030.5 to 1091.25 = -1.8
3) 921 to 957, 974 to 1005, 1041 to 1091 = -2.0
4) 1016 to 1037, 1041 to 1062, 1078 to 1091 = -0.6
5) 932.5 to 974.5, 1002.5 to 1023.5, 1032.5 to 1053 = 1.1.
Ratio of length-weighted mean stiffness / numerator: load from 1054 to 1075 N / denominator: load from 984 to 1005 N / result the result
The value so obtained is 0.81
